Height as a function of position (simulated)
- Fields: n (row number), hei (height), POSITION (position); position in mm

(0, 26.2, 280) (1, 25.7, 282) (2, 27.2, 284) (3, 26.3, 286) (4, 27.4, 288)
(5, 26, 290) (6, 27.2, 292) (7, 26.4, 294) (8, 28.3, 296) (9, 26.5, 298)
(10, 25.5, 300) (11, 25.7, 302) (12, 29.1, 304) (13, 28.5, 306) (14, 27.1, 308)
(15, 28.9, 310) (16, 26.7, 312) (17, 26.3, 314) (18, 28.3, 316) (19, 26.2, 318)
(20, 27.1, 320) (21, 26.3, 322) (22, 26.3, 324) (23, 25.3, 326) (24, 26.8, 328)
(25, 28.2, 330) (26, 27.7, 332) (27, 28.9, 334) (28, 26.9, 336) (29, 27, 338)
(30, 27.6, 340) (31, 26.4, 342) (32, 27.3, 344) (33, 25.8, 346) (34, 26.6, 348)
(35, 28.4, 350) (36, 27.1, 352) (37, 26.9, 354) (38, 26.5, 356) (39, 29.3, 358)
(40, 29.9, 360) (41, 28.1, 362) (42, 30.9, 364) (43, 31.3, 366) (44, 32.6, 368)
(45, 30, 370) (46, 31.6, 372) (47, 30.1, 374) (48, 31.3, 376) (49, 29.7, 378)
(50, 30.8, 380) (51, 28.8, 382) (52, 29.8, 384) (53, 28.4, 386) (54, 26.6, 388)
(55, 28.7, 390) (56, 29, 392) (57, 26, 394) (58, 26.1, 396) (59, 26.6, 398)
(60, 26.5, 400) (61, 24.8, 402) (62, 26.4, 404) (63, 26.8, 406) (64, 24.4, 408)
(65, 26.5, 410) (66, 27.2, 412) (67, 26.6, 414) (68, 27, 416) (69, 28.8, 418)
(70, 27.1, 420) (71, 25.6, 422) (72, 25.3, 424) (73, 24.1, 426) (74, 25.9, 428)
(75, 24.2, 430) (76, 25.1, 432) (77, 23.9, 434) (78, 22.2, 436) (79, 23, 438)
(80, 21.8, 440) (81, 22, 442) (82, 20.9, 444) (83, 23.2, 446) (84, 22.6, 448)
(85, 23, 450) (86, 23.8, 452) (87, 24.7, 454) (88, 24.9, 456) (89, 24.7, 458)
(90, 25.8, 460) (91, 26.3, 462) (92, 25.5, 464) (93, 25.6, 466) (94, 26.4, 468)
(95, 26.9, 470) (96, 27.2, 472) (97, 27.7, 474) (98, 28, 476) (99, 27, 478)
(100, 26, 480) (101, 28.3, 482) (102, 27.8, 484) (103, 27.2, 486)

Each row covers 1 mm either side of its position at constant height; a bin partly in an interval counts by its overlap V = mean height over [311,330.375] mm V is 26.7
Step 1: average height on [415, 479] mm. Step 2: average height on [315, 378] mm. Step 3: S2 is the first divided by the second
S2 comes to 0.89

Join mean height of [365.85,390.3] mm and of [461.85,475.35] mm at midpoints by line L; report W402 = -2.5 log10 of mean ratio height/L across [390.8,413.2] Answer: 0.10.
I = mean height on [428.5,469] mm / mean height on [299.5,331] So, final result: 0.9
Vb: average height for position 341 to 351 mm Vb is 26.9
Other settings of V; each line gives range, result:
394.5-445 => 25.2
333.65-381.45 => 28.8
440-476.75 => 24.8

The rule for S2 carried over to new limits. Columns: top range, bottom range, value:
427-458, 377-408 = 0.85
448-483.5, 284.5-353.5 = 0.96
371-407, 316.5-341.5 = 1.04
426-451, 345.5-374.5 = 0.80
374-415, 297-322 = 1.02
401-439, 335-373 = 0.90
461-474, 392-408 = 1.01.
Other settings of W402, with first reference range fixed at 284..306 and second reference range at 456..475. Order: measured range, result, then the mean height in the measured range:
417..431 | 0.02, 25.9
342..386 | -0.10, 29.1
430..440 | 0.13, 23.4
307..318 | -0.02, 27.3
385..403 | -0.02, 27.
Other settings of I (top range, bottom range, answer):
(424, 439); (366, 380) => 0.78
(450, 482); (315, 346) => 0.96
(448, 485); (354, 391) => 0.88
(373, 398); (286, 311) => 1.06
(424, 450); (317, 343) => 0.86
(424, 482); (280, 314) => 0.92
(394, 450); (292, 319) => 0.92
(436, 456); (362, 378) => 0.74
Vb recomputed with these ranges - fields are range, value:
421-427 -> 25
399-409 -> 25.8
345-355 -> 27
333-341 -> 27.6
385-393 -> 28.2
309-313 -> 27.8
